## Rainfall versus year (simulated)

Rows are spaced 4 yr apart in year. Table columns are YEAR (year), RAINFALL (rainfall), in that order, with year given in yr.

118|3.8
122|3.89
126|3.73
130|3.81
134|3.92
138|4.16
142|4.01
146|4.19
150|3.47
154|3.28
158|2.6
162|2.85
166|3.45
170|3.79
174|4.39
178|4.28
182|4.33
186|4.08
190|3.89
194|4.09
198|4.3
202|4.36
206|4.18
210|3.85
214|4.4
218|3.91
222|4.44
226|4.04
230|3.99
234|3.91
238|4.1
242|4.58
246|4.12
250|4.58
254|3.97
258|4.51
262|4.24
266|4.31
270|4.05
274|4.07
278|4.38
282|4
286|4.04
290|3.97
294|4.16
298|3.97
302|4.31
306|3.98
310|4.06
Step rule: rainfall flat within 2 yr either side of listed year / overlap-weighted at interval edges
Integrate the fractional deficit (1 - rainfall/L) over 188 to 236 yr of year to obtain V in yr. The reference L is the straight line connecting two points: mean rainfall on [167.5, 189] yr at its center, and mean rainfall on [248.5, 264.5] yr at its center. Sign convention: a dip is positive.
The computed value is 1.2 yr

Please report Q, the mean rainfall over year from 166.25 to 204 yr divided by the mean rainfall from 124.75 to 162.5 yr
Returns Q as 1.1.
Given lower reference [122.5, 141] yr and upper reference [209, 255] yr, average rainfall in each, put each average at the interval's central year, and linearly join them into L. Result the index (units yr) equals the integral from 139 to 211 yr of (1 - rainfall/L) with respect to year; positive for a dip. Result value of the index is 2.9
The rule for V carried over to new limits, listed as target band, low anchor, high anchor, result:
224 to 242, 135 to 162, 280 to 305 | -1.0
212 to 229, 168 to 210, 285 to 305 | -0.2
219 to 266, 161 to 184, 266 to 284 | -1.8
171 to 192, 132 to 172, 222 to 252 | -2.1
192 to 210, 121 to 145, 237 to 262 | -0.2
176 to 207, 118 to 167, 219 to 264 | -2.1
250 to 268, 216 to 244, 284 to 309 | -0.8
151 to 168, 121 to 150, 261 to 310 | 3.8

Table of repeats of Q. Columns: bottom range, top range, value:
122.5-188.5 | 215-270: 1.11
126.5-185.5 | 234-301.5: 1.11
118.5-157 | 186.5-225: 1.09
